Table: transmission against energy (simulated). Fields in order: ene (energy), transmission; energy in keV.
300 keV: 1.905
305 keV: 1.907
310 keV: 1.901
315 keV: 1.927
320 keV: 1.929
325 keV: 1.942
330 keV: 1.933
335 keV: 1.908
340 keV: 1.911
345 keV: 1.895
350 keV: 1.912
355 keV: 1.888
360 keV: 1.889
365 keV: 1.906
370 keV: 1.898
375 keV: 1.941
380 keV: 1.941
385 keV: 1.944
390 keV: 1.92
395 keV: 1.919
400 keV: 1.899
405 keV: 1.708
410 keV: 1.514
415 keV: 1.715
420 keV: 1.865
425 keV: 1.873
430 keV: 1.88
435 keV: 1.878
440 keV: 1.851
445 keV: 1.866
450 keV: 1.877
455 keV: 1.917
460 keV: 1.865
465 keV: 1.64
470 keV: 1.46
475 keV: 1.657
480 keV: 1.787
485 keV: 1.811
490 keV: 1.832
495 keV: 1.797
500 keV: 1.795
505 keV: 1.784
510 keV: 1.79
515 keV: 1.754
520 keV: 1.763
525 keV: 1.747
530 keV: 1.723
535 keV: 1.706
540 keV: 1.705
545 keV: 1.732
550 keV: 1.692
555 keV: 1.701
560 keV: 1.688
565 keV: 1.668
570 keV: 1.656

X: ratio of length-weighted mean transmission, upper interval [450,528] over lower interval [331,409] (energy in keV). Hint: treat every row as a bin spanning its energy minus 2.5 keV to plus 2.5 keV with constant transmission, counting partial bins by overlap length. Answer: 0.93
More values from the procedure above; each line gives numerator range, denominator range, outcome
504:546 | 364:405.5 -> 0.91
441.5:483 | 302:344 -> 0.92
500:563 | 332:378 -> 0.91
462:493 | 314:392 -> 0.89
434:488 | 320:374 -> 0.93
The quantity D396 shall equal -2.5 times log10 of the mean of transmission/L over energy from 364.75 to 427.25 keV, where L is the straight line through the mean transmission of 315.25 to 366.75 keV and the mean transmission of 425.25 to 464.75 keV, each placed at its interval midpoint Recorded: 0.02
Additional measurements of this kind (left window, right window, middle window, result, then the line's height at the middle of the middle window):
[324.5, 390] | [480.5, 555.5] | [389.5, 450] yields 0.018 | 1.85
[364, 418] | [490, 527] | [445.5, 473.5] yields 0.031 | 1.81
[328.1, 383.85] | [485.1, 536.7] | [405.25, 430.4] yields 0.061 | 1.86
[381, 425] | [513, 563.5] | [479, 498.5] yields -0.032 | 1.76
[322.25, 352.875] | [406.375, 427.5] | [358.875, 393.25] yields -0.052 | 1.83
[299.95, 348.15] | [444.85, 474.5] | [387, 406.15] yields -0.026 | 1.83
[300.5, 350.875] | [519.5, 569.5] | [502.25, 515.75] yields -0.023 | 1.74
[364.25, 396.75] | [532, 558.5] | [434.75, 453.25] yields -0.016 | 1.84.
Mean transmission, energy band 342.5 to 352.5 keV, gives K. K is 1.9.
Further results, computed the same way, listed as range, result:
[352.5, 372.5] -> 1.9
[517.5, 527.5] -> 1.76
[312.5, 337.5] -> 1.93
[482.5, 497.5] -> 1.81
